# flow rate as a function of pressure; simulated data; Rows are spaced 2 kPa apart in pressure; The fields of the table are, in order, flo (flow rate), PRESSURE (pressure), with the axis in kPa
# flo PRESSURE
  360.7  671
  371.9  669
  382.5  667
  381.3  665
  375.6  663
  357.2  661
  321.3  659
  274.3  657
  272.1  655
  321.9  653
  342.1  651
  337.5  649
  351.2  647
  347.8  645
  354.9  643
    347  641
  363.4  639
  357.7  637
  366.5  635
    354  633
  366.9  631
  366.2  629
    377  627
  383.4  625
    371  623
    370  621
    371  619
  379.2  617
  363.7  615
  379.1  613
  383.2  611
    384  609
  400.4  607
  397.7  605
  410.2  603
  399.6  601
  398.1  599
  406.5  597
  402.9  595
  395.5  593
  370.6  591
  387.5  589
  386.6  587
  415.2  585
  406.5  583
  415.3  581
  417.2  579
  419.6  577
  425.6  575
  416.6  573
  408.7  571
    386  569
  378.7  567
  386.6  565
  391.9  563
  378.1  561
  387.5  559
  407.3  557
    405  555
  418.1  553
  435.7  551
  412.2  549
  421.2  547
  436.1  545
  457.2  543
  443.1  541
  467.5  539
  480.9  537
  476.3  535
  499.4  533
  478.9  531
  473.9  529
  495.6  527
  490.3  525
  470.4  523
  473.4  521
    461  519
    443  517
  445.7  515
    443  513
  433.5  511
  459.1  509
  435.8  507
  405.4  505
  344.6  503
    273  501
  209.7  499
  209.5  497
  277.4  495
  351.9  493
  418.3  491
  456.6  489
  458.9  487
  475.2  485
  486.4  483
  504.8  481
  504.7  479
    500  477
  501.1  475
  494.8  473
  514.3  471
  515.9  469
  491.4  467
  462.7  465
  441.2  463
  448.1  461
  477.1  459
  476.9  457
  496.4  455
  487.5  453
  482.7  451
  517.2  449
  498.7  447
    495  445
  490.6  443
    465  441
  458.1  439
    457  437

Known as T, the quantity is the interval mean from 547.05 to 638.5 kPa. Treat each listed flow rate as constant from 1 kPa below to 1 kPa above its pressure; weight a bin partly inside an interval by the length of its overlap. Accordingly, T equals 392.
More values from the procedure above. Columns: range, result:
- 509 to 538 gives 469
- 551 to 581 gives 403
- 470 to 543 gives 438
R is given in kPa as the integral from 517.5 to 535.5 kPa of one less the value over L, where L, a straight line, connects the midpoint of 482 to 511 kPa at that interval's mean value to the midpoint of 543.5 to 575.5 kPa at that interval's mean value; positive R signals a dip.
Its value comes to -4.0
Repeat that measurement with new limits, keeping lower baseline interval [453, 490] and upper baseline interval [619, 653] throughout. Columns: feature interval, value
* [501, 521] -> 1.28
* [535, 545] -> -0.67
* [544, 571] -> 0.97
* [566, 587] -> -0.20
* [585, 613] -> -0.53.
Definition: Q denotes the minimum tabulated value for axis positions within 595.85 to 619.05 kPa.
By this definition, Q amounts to 363.7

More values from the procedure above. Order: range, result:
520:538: 470.4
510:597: 370.6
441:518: 209.5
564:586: 378.7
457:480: 441.2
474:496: 277.4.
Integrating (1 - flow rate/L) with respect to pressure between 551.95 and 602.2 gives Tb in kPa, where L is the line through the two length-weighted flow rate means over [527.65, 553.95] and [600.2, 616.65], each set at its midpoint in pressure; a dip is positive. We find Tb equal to 2.2 kPa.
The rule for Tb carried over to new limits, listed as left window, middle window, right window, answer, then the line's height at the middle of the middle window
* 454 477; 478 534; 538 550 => 4.42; 461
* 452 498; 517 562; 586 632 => -2.91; 421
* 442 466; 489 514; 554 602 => 5.02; 450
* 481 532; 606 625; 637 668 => -0.89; 361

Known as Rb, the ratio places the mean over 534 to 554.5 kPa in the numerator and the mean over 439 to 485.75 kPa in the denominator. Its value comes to 0.9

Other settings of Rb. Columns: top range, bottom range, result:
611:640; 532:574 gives 0.87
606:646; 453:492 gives 0.77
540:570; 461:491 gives 0.85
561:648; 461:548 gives 0.87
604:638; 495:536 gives 0.90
